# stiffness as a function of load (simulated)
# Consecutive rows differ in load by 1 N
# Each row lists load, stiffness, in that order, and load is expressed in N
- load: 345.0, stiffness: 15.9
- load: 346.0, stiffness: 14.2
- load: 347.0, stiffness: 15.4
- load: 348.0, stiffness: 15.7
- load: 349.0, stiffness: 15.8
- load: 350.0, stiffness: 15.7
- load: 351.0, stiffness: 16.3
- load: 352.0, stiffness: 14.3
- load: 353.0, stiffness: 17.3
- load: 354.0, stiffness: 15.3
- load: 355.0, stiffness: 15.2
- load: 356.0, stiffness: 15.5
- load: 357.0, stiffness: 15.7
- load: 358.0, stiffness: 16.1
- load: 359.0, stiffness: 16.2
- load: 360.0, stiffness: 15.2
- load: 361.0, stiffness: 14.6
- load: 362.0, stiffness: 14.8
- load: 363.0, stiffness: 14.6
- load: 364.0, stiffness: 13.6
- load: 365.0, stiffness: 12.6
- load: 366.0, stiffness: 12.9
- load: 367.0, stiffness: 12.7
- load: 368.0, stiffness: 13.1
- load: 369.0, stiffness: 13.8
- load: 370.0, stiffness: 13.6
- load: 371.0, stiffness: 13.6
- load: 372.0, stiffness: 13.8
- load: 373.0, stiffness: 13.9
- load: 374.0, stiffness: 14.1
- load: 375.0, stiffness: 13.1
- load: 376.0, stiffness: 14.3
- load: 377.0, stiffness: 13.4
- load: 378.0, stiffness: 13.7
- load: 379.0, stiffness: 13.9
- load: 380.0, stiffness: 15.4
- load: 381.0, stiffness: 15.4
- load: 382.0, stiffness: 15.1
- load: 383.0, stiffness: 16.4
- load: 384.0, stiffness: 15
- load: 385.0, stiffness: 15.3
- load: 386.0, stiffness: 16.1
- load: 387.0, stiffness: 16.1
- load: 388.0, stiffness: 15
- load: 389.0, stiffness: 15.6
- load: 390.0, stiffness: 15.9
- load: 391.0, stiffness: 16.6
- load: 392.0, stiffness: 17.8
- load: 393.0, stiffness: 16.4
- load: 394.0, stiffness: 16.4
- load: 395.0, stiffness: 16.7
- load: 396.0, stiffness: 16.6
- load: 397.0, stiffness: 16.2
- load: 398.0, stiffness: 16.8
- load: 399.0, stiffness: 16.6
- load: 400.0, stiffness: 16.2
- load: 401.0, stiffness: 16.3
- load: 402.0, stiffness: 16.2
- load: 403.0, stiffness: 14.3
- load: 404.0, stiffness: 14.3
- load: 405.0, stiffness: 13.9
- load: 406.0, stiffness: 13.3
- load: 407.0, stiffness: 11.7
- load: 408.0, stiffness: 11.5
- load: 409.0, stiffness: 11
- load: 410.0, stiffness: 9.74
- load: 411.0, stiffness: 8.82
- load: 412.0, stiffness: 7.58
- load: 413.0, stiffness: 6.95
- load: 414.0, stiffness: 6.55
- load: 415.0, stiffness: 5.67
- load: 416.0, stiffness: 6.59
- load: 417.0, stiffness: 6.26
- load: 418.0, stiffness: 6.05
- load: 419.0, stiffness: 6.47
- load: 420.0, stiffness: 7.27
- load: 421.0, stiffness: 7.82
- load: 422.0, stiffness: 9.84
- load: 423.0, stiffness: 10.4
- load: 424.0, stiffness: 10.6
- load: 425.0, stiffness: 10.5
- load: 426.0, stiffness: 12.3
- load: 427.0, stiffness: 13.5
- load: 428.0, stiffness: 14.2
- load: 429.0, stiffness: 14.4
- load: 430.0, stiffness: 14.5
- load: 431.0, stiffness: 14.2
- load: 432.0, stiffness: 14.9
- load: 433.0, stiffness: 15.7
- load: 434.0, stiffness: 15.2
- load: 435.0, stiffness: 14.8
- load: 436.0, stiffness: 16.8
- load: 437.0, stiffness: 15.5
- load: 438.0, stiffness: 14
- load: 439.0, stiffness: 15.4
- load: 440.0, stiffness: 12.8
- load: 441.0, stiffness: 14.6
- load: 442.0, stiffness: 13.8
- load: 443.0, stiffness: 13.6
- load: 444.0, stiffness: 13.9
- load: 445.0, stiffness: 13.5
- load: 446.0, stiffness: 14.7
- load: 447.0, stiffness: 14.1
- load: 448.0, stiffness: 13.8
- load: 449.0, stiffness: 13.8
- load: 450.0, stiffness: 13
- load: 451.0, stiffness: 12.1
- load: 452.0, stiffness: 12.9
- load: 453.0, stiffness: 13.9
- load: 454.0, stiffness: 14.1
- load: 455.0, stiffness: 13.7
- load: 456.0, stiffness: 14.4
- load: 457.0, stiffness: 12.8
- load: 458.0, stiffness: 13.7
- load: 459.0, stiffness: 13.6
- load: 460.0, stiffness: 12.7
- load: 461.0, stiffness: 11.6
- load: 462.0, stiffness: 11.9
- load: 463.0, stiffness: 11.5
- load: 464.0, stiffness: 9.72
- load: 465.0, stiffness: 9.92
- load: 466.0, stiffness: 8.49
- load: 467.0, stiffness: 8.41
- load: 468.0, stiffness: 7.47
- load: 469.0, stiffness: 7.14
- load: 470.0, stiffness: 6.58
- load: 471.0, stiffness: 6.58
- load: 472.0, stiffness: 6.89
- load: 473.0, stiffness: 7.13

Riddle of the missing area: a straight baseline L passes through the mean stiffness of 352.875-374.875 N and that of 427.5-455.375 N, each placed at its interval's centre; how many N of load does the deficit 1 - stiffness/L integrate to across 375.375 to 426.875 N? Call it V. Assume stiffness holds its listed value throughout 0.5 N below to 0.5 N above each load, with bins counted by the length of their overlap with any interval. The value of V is 5.3 N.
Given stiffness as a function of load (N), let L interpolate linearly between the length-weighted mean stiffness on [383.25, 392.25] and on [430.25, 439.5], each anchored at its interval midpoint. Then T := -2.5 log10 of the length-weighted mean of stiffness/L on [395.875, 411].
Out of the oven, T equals 0.12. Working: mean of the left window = 15.9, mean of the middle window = 14.1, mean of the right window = 15.1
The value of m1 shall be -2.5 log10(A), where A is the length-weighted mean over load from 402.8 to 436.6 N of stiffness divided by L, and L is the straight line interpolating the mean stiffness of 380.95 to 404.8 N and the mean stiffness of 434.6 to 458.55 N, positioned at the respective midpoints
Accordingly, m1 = 0.32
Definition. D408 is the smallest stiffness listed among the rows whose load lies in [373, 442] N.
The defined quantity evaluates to 5.67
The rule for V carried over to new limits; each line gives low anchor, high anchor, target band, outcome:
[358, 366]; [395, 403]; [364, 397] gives 1.30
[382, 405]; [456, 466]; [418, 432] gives 2.82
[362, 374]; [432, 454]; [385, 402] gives -3.11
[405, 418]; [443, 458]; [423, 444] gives -4.38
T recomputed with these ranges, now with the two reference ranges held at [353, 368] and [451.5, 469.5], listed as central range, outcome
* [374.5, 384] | -0.035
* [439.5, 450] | -0.149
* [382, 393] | -0.155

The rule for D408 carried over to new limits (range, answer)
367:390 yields 12.7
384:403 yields 14.3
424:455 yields 10.5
